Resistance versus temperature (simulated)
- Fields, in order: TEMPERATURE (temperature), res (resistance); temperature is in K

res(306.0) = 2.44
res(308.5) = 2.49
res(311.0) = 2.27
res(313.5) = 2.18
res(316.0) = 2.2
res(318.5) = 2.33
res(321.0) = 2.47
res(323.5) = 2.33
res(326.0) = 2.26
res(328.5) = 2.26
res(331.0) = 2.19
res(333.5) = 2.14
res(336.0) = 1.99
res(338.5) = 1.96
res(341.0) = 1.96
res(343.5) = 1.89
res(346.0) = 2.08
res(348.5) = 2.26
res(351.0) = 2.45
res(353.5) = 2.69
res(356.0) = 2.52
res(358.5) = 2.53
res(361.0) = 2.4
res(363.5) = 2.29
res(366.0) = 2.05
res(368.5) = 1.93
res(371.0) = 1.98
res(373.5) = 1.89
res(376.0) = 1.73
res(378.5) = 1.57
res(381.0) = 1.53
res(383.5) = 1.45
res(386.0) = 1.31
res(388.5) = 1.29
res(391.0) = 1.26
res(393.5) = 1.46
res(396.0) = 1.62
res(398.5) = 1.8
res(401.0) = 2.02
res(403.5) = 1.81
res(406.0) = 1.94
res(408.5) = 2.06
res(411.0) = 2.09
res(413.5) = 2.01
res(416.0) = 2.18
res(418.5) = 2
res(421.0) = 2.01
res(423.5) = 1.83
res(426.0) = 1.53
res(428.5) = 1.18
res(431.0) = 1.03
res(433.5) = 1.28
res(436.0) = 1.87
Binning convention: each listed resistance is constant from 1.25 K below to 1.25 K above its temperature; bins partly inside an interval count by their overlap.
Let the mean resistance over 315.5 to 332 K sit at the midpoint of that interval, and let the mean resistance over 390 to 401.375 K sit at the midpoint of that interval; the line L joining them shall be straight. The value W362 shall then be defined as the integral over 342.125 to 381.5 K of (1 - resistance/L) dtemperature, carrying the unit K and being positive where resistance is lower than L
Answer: -3.73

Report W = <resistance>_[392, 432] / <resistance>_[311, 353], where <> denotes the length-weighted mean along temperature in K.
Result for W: 0.8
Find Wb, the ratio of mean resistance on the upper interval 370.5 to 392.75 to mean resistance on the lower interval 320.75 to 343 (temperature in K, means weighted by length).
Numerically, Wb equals 0.7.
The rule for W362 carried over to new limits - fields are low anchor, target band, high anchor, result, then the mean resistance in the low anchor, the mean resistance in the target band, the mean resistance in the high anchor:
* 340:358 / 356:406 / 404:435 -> 6.0 K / 2.28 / 1.81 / 1.76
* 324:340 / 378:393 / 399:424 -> 4.7 K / 2.14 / 1.4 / 1.99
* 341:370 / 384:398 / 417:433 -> 3.7 K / 2.26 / 1.41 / 1.59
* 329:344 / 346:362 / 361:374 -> -3.0 K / 2.04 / 2.45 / 2.07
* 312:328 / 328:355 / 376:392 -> -2.4 K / 2.29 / 2.17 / 1.43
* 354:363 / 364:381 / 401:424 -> 3.7 K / 2.48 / 1.85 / 2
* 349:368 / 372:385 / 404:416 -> 3.6 K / 2.39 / 1.63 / 2.03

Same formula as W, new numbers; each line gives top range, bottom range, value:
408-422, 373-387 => 1.31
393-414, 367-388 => 1.13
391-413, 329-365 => 0.81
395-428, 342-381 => 0.89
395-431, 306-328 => 0.79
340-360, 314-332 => 1.01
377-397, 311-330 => 0.63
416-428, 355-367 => 0.78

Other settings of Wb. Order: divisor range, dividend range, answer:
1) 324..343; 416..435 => 0.76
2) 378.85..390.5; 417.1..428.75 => 1.26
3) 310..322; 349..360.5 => 1.10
